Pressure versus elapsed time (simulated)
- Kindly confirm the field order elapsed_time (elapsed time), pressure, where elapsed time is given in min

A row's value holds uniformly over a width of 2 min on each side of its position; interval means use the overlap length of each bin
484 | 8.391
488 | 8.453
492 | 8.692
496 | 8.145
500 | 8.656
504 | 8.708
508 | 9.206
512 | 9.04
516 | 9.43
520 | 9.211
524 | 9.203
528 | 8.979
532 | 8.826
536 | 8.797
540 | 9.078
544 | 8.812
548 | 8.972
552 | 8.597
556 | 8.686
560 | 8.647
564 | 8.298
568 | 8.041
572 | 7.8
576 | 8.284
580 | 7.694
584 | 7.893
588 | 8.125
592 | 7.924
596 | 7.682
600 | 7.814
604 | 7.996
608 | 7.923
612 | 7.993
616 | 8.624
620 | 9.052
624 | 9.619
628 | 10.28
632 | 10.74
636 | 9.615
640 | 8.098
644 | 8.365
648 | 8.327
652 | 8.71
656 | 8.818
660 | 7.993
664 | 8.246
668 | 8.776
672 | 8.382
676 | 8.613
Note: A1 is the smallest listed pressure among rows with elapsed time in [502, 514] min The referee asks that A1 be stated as 8.708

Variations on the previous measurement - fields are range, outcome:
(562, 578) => 7.8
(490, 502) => 8.145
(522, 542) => 8.797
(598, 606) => 7.814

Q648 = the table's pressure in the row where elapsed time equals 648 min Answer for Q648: 8.327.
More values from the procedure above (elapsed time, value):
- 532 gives 8.826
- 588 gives 8.125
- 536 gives 8.797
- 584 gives 7.893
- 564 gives 8.298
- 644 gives 8.365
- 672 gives 8.382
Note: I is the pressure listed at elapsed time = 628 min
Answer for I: 10.28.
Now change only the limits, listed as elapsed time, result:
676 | 8.613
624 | 9.619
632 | 10.74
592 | 7.924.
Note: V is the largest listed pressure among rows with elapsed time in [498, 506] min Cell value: 8.708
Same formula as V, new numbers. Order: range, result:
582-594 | 8.125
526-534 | 8.979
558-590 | 8.647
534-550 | 9.078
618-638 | 10.74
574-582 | 8.284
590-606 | 7.996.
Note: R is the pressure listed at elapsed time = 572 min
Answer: 7.8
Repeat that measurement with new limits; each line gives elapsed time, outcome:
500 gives 8.656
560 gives 8.647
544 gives 8.812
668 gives 8.776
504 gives 8.708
